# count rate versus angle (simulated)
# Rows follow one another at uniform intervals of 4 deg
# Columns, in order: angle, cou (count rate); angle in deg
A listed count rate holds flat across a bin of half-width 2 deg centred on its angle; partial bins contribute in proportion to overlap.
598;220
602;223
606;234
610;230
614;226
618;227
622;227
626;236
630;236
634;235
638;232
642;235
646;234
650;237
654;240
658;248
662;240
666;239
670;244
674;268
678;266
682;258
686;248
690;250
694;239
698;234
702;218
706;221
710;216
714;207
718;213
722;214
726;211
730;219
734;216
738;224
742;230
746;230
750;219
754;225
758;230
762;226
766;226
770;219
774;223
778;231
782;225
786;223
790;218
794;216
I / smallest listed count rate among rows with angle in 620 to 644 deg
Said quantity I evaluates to 227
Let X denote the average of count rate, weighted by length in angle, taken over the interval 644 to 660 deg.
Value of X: 240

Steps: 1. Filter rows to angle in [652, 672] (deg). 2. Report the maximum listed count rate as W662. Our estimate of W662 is 248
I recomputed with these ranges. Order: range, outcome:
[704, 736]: 207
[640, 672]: 234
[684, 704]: 218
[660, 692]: 239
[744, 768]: 219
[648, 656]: 237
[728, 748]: 216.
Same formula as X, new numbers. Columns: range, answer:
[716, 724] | 214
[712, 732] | 213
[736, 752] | 226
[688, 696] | 244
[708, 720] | 212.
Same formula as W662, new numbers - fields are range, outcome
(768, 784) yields 231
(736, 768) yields 230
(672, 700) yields 268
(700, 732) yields 221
